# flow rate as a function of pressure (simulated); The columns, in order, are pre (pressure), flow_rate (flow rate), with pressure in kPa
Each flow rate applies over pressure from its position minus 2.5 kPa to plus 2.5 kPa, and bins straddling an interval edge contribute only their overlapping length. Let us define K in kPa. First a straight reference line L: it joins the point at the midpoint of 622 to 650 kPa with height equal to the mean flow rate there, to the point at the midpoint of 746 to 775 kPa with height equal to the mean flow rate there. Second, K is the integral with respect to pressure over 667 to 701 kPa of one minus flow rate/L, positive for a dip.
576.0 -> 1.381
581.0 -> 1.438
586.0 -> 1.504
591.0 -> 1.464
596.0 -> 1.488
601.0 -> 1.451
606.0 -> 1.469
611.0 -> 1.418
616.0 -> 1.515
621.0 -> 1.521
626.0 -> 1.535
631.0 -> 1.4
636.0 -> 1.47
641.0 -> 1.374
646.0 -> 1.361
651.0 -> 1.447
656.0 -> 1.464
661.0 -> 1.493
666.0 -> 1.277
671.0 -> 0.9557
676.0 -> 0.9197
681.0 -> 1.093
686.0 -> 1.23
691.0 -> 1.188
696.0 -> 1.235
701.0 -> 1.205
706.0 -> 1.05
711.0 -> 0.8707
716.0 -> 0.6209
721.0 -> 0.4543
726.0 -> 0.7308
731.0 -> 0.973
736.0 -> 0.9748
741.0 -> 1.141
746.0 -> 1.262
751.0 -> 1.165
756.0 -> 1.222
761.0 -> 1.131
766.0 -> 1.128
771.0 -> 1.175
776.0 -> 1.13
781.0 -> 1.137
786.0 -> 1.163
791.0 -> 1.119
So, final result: 5.4 kPa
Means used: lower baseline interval 1.43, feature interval 1.12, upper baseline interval 1.17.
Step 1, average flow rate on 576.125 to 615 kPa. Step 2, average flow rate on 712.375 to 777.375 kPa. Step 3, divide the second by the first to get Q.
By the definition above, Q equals 0.7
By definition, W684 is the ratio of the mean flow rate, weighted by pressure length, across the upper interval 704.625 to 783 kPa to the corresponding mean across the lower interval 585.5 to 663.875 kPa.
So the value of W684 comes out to 0.7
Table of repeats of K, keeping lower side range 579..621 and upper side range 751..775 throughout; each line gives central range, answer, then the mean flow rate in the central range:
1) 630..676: 1.27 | 1.33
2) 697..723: 8.14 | 0.87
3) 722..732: 3.70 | 0.774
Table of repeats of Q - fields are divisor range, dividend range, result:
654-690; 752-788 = 0.96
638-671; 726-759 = 0.80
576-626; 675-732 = 0.66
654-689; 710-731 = 0.58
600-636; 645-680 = 0.86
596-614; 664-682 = 0.72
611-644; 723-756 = 0.71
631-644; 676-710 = 0.80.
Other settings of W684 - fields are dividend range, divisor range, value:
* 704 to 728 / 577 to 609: 0.50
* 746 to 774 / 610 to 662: 0.81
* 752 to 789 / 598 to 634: 0.78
